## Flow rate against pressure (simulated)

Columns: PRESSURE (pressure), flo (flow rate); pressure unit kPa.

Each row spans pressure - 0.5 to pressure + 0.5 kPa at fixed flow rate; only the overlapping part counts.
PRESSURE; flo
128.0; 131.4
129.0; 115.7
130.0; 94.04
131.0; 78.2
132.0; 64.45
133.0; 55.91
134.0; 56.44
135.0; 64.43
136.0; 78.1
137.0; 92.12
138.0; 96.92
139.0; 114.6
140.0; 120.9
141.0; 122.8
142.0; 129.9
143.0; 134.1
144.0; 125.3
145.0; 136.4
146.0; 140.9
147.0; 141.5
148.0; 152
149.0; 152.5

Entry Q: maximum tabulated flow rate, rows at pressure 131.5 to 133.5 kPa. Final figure 64.45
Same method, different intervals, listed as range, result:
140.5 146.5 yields 140.9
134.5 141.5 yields 122.8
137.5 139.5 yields 114.6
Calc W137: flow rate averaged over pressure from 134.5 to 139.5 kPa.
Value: 89.2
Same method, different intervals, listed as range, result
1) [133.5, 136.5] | 66.3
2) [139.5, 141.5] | 122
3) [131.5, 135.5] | 60.3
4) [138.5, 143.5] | 124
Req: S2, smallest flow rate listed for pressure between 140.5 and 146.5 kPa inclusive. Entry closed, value 122.8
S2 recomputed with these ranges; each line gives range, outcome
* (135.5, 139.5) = 78.1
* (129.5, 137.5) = 55.91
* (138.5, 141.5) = 114.6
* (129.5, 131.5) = 78.2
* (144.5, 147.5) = 136.4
